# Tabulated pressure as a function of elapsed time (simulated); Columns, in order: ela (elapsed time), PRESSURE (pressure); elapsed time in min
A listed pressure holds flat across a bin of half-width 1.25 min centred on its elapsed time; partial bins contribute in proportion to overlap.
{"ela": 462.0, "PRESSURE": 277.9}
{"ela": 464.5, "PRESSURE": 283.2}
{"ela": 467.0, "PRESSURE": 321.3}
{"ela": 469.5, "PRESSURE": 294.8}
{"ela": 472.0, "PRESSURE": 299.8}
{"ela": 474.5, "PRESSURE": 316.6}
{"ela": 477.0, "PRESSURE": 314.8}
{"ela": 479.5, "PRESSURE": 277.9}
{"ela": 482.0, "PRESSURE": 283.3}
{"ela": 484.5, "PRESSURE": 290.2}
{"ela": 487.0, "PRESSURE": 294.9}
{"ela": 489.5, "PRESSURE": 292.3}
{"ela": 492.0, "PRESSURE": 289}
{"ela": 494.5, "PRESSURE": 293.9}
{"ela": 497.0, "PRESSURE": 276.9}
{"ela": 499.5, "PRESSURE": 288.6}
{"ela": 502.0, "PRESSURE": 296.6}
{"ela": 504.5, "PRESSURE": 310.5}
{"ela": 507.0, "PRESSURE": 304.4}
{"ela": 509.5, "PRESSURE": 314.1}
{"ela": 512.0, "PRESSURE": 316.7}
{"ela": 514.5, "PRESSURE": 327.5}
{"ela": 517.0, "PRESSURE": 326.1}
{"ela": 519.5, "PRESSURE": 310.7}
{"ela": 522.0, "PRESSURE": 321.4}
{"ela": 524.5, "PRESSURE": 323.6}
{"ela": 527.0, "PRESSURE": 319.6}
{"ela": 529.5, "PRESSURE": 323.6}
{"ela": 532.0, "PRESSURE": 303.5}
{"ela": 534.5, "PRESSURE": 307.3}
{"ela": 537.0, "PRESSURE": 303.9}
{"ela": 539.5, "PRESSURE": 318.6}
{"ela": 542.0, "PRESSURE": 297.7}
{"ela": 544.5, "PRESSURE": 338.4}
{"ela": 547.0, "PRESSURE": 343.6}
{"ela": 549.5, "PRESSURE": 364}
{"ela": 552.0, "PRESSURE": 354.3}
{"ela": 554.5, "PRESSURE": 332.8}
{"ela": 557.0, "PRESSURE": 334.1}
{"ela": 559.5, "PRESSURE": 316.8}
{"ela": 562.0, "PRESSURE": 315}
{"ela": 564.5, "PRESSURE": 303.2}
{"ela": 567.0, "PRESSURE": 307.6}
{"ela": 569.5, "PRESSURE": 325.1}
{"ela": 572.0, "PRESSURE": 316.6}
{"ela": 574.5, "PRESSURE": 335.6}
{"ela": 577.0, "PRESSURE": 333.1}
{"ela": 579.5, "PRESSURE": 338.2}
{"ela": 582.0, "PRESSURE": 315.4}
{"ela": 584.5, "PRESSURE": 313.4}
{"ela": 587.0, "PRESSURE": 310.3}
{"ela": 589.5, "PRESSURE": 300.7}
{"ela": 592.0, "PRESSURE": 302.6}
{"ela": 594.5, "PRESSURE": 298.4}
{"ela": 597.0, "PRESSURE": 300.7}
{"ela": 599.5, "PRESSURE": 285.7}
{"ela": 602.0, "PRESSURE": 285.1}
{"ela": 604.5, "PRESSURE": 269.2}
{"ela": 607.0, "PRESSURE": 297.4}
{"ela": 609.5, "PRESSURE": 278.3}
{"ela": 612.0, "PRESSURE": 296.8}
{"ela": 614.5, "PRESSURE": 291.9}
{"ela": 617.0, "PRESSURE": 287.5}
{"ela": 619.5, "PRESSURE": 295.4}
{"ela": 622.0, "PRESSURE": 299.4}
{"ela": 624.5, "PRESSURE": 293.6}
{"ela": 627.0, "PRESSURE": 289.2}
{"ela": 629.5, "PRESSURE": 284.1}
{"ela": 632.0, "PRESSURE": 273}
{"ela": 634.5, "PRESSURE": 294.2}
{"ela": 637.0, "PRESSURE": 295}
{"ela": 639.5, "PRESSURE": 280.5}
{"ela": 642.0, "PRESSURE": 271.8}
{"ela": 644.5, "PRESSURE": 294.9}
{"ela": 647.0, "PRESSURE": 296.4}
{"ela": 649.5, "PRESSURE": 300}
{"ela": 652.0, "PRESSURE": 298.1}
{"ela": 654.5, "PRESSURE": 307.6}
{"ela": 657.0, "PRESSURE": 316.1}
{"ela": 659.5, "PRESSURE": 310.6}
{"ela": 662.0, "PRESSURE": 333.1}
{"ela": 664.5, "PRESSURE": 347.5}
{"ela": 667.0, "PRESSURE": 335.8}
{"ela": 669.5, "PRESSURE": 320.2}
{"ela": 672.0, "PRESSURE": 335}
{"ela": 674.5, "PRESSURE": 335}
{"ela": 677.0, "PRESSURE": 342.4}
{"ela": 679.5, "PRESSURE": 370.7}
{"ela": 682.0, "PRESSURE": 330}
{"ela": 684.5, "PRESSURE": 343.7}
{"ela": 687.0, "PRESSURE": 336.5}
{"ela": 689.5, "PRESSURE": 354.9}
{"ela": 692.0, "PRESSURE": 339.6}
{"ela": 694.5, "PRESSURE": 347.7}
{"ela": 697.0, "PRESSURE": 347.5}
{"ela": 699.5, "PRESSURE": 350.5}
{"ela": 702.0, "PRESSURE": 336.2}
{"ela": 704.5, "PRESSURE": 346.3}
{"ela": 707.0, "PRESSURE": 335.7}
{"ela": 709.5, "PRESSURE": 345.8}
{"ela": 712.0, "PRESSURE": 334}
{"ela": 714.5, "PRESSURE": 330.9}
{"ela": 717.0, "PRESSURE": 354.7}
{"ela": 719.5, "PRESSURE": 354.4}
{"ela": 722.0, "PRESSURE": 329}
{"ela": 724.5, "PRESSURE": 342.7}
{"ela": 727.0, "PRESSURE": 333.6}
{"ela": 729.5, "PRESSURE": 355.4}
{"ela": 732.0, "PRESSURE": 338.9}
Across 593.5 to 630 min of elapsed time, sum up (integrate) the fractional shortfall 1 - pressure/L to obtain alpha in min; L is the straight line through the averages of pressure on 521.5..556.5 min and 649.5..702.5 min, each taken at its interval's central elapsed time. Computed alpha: 4.4 min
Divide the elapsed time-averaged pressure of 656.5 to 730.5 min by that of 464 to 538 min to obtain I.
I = 1.12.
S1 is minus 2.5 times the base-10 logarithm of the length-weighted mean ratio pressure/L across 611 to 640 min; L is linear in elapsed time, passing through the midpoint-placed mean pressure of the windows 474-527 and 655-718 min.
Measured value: 0.13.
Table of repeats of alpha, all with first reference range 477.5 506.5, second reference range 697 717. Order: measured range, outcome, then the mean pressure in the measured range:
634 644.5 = 1.3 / 286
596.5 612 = 1.5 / 286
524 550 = -1.6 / 321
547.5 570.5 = -1.6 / 329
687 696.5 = -0.2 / 346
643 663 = 1.4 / 306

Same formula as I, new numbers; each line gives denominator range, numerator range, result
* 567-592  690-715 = 1.07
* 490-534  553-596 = 1.03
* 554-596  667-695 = 1.08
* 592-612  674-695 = 1.19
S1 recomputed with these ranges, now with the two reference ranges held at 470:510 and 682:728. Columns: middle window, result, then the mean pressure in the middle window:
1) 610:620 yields 0.111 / 292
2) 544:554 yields -0.135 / 350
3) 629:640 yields 0.146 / 286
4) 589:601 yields 0.076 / 297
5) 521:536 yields -0.042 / 316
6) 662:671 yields -0.001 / 334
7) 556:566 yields -0.018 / 317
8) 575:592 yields -0.007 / 318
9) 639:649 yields 0.147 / 287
